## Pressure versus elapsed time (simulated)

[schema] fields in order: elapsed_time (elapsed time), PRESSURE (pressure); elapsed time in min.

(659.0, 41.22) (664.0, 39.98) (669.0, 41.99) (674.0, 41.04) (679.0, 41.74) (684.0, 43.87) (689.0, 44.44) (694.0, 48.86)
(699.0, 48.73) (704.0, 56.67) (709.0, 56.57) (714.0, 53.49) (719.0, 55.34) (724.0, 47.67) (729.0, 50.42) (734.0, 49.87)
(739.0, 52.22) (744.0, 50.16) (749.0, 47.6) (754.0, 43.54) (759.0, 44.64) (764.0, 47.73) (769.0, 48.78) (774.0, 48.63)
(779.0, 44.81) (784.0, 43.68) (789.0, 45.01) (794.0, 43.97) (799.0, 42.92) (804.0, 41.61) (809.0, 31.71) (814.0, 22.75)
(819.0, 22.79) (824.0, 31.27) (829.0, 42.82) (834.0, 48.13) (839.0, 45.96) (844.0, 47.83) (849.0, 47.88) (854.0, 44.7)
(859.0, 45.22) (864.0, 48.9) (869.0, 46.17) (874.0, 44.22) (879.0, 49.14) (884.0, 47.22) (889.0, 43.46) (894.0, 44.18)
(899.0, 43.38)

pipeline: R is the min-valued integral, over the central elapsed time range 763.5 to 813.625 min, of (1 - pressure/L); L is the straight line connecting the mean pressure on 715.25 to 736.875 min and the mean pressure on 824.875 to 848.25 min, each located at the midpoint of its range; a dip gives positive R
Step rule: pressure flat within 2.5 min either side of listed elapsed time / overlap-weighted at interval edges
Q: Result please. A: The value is 5.25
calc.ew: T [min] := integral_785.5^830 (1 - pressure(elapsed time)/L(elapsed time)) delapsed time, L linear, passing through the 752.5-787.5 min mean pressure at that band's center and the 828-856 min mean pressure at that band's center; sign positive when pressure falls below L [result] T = 9.80 min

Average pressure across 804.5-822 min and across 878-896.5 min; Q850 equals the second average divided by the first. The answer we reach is 1.7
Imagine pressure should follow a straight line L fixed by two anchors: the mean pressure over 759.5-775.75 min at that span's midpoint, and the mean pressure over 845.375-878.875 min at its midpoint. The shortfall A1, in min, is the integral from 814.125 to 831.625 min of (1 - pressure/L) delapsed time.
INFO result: 5.92 min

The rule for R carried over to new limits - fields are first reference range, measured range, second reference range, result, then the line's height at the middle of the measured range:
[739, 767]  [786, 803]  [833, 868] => 1.2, 47.1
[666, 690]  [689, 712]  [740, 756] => -4.0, 44.1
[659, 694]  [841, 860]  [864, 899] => -0.5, 45.3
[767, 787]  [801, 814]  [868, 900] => 3.4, 46.1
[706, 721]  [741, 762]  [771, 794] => 1.3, 49.8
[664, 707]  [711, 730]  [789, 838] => -3.8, 43.4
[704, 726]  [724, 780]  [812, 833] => -2.7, 46.1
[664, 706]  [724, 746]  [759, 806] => -2.4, 45.3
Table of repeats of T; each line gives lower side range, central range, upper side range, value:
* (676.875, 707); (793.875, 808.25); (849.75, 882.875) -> 1.7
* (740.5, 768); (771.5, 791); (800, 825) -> -3.0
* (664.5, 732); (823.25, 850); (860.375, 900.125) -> 1.1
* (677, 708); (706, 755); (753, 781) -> -3.9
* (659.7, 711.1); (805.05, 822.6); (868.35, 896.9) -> 7.1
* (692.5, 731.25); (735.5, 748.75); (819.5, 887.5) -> 0.1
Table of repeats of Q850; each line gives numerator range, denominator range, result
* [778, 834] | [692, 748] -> 0.73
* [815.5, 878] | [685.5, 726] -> 0.83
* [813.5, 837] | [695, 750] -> 0.67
